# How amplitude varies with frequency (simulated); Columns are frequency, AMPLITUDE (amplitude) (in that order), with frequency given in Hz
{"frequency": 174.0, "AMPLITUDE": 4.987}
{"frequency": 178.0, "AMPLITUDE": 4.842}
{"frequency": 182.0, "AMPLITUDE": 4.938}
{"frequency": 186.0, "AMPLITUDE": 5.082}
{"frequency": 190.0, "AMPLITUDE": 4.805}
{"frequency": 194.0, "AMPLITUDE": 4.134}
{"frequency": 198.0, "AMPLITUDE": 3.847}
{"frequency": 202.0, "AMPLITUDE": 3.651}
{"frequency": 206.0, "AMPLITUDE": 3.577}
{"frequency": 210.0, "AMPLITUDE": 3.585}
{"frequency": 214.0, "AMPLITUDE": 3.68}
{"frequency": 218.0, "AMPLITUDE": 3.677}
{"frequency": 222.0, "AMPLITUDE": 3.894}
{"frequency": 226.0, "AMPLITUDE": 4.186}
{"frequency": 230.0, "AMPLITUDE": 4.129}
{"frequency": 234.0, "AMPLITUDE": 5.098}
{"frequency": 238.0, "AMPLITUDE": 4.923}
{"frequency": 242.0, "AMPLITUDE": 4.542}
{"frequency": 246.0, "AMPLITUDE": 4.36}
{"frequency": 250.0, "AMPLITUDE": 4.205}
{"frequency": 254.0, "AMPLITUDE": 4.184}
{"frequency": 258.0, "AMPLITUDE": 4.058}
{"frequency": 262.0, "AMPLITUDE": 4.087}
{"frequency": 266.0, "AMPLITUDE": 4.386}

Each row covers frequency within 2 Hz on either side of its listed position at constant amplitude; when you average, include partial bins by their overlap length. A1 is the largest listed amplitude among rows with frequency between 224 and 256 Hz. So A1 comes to 5.098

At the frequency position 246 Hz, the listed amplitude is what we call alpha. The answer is 4.36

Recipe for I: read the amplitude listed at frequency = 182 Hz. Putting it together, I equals 4.938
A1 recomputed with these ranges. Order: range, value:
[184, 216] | 5.082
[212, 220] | 3.68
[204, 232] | 4.186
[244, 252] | 4.36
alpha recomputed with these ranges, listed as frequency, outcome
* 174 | 4.987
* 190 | 4.805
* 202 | 3.651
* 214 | 3.68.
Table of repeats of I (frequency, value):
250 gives 4.205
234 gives 5.098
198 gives 3.847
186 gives 5.082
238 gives 4.923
